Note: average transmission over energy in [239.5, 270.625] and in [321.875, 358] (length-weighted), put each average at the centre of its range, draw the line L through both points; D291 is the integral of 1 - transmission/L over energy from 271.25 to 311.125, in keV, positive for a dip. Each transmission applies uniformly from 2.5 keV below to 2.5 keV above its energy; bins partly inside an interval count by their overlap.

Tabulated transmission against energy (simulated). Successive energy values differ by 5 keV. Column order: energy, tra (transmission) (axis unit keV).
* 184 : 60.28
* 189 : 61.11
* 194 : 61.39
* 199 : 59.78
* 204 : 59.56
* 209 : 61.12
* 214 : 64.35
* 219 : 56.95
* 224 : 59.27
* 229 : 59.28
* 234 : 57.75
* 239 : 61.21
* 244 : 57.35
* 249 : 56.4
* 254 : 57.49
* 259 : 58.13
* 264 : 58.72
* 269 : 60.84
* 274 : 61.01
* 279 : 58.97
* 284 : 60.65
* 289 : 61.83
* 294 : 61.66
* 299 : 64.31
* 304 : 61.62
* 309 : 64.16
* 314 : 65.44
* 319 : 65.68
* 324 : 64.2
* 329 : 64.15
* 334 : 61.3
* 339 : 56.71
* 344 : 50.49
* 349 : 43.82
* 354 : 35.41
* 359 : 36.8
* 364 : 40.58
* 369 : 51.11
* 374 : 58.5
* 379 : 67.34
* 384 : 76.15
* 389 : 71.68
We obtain -4.1 keV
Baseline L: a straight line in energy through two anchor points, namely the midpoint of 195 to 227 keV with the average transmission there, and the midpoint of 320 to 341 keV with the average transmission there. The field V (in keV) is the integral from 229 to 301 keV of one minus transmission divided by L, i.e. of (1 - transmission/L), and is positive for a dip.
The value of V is 1.58 keV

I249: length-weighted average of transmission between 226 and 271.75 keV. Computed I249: 58.6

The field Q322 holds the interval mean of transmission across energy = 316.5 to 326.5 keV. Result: 64.9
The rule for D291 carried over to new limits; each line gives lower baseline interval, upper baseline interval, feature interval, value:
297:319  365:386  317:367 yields 8.8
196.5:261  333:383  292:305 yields -1.9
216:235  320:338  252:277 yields 0.4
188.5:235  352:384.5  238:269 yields -0.3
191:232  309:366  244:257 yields 0.3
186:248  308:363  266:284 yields -0.9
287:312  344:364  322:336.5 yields -3.6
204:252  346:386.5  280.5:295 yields -1.4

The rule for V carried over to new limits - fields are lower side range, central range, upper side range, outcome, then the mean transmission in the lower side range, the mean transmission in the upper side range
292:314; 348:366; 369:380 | 6.5 keV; 63.3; 59.6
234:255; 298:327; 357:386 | -4.0 keV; 58.1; 55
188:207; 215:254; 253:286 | 0.9 keV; 60.4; 59.5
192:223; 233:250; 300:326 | 0.9 keV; 60.5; 64.2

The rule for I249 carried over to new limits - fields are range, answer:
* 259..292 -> 60.2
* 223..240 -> 59.2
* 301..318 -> 63.9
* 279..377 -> 56.4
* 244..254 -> 56.9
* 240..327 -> 61.1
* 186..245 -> 60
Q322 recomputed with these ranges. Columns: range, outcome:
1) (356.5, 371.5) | 42.8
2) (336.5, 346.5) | 53.6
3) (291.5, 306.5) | 62.5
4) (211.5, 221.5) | 60.6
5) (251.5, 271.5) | 58.8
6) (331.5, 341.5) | 59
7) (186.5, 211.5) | 60.6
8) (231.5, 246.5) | 58.8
